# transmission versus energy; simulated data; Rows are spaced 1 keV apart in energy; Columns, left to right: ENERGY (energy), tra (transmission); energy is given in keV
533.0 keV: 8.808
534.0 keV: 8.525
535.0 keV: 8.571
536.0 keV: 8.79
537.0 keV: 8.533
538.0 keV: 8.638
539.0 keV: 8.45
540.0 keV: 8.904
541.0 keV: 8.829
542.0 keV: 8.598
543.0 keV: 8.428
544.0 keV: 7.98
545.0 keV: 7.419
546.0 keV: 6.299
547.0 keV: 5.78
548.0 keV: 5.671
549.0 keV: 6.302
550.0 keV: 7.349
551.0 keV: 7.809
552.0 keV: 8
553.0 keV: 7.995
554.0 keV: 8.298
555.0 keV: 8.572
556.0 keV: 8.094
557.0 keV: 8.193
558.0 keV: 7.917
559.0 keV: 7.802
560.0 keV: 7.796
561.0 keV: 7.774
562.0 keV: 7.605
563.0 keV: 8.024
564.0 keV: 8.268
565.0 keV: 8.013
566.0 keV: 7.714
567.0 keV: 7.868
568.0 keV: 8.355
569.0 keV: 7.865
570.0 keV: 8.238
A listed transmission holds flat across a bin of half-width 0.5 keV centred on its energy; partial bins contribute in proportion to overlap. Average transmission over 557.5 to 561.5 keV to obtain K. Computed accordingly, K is 7.82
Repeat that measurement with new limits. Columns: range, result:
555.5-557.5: 8.14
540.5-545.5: 8.25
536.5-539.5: 8.54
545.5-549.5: 6.01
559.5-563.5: 7.8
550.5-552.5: 7.9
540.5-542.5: 8.71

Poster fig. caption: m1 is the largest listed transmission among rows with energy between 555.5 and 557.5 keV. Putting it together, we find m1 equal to 8.193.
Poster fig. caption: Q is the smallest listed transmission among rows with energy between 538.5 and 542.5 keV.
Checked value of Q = 8.45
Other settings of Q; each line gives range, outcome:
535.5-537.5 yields 8.533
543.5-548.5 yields 5.671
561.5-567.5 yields 7.605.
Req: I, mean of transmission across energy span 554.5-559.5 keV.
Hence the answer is 8.12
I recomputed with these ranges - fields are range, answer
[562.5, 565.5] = 8.1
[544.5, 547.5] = 6.5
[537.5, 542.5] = 8.68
